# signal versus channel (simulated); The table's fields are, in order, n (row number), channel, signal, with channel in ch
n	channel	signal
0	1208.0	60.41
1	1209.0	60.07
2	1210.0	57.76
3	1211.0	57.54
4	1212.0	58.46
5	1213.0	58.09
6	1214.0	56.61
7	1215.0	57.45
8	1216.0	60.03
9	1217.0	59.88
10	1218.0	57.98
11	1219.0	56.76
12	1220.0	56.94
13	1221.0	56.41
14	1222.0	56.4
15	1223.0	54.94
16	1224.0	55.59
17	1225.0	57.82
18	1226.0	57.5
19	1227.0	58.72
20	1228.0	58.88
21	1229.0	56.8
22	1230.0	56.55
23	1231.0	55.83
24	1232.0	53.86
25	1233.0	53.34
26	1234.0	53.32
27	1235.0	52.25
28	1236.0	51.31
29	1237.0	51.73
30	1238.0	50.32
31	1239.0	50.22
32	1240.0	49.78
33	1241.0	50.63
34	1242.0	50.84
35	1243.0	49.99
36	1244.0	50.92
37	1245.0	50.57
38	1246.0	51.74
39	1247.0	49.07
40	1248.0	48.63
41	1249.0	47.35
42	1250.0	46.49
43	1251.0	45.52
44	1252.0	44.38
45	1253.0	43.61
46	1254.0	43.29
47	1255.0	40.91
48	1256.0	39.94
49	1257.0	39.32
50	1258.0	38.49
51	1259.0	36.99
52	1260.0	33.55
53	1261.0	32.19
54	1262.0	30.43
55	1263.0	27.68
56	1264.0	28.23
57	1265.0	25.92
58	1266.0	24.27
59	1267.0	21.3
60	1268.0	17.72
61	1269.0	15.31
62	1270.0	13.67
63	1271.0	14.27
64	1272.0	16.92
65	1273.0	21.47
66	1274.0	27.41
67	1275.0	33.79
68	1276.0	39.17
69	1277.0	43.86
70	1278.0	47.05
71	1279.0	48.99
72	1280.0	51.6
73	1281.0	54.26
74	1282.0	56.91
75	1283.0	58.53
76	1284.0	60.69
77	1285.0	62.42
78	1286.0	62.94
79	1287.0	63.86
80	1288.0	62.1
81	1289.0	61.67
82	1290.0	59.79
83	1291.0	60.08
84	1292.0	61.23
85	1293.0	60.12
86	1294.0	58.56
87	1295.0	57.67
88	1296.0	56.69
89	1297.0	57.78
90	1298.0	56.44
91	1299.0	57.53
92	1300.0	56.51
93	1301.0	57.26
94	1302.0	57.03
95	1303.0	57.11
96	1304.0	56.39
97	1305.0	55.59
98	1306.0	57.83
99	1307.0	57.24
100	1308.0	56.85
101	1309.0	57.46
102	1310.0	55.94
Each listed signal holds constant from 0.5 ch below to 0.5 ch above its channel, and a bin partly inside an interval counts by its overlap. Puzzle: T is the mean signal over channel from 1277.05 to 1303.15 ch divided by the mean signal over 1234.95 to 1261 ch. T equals 1.3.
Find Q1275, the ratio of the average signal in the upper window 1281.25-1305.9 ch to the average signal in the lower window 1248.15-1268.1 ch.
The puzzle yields 1.64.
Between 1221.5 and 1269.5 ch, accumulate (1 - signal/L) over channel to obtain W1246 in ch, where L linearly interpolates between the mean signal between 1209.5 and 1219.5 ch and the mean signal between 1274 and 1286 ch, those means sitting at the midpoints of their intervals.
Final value 8.5 ch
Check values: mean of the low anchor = 58.1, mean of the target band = 45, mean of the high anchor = 50.2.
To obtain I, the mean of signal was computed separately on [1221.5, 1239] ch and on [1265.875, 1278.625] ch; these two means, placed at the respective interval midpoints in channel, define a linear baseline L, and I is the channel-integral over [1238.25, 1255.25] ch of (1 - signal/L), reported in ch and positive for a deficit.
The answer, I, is -1.8 ch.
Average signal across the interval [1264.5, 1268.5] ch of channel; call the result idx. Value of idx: 22.3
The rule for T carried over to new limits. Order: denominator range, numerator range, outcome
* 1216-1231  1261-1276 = 0.41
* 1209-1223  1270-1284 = 0.68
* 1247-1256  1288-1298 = 1.32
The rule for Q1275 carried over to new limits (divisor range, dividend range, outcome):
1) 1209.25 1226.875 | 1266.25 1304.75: 0.83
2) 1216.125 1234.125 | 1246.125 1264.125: 0.71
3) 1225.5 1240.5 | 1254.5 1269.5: 0.56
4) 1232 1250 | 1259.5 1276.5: 0.49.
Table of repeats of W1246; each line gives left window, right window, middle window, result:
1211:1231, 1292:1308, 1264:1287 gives 7.9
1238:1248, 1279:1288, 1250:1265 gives 4.4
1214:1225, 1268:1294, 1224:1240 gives 0.2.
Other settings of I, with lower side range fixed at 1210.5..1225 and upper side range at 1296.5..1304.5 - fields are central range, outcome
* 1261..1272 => 6.74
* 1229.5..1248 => 1.80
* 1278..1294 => -0.44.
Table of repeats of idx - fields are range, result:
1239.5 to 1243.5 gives 50.3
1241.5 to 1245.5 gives 50.6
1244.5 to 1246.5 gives 51.2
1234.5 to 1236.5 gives 51.8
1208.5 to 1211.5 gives 58.5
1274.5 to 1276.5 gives 36.5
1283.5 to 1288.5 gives 62.4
